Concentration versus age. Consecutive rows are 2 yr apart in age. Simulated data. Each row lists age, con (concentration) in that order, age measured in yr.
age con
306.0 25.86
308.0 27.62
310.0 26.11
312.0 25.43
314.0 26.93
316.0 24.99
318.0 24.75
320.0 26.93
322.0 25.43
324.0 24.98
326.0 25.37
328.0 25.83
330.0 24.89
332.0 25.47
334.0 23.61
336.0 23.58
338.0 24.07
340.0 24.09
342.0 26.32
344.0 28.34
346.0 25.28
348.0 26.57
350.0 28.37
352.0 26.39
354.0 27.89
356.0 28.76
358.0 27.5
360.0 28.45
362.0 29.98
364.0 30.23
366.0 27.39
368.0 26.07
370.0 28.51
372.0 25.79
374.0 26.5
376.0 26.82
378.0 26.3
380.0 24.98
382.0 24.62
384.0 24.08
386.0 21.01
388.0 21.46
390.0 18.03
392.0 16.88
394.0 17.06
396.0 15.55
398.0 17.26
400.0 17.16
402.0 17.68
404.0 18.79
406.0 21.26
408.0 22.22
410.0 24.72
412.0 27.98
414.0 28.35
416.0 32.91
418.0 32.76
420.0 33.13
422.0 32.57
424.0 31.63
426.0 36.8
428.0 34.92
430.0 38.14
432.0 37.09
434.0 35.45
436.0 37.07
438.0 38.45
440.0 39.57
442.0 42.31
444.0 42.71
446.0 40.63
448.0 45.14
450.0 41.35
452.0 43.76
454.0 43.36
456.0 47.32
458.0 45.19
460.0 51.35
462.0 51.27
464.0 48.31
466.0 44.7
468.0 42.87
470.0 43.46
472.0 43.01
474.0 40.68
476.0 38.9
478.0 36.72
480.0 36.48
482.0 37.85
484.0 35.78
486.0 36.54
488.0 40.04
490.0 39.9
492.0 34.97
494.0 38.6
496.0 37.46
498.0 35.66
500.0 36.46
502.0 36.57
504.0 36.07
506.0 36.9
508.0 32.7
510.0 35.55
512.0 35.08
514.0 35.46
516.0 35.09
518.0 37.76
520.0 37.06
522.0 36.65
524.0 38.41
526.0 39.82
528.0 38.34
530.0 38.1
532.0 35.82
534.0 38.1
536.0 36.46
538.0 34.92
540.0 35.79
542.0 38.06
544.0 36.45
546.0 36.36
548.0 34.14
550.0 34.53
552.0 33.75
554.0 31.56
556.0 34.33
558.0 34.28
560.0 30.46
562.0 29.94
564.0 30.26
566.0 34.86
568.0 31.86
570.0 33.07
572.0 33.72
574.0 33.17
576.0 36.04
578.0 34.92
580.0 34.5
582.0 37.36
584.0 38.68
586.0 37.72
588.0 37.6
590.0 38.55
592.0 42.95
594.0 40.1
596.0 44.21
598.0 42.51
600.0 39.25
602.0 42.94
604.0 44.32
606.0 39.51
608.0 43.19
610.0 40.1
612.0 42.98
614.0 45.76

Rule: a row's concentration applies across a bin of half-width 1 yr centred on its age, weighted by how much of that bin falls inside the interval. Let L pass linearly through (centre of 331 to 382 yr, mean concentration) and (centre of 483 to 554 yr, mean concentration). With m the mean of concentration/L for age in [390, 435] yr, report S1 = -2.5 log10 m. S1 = 0.14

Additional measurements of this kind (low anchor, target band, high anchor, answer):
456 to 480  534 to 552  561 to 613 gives 0.12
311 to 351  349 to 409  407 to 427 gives 0.18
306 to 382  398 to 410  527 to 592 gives 0.42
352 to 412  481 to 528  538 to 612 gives -0.15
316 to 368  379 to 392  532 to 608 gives 0.28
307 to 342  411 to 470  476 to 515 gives -0.19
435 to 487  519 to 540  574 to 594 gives 0.06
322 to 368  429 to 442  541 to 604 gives -0.24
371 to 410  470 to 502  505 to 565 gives -0.24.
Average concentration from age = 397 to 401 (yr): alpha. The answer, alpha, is 17.2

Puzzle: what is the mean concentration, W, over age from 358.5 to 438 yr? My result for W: 26.8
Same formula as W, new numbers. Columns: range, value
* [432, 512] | 40.2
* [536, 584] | 34.2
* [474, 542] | 36.9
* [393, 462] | 33.5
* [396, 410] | 19.2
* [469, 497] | 38.6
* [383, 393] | 20.3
